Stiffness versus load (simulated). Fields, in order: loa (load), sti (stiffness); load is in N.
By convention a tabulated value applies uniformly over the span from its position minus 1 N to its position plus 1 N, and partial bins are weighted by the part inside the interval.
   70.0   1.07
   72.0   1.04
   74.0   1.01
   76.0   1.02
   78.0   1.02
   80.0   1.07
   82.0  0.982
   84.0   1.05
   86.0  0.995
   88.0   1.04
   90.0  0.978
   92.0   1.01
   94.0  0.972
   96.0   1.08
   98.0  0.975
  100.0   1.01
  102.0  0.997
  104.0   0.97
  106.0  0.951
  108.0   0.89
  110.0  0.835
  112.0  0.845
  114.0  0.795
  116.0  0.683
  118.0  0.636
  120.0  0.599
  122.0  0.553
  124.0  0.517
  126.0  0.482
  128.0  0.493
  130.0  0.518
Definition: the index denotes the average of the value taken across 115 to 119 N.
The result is 0.659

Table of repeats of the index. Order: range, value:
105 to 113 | 0.88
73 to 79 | 1.02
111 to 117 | 0.774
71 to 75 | 1.02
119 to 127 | 0.538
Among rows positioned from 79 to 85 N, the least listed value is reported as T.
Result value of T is 0.982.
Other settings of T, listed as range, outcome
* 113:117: 0.683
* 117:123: 0.553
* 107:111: 0.835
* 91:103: 0.972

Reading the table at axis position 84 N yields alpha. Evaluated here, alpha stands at 1.05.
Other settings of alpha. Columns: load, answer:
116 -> 0.683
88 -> 1.04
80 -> 1.07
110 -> 0.835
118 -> 0.636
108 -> 0.89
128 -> 0.493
